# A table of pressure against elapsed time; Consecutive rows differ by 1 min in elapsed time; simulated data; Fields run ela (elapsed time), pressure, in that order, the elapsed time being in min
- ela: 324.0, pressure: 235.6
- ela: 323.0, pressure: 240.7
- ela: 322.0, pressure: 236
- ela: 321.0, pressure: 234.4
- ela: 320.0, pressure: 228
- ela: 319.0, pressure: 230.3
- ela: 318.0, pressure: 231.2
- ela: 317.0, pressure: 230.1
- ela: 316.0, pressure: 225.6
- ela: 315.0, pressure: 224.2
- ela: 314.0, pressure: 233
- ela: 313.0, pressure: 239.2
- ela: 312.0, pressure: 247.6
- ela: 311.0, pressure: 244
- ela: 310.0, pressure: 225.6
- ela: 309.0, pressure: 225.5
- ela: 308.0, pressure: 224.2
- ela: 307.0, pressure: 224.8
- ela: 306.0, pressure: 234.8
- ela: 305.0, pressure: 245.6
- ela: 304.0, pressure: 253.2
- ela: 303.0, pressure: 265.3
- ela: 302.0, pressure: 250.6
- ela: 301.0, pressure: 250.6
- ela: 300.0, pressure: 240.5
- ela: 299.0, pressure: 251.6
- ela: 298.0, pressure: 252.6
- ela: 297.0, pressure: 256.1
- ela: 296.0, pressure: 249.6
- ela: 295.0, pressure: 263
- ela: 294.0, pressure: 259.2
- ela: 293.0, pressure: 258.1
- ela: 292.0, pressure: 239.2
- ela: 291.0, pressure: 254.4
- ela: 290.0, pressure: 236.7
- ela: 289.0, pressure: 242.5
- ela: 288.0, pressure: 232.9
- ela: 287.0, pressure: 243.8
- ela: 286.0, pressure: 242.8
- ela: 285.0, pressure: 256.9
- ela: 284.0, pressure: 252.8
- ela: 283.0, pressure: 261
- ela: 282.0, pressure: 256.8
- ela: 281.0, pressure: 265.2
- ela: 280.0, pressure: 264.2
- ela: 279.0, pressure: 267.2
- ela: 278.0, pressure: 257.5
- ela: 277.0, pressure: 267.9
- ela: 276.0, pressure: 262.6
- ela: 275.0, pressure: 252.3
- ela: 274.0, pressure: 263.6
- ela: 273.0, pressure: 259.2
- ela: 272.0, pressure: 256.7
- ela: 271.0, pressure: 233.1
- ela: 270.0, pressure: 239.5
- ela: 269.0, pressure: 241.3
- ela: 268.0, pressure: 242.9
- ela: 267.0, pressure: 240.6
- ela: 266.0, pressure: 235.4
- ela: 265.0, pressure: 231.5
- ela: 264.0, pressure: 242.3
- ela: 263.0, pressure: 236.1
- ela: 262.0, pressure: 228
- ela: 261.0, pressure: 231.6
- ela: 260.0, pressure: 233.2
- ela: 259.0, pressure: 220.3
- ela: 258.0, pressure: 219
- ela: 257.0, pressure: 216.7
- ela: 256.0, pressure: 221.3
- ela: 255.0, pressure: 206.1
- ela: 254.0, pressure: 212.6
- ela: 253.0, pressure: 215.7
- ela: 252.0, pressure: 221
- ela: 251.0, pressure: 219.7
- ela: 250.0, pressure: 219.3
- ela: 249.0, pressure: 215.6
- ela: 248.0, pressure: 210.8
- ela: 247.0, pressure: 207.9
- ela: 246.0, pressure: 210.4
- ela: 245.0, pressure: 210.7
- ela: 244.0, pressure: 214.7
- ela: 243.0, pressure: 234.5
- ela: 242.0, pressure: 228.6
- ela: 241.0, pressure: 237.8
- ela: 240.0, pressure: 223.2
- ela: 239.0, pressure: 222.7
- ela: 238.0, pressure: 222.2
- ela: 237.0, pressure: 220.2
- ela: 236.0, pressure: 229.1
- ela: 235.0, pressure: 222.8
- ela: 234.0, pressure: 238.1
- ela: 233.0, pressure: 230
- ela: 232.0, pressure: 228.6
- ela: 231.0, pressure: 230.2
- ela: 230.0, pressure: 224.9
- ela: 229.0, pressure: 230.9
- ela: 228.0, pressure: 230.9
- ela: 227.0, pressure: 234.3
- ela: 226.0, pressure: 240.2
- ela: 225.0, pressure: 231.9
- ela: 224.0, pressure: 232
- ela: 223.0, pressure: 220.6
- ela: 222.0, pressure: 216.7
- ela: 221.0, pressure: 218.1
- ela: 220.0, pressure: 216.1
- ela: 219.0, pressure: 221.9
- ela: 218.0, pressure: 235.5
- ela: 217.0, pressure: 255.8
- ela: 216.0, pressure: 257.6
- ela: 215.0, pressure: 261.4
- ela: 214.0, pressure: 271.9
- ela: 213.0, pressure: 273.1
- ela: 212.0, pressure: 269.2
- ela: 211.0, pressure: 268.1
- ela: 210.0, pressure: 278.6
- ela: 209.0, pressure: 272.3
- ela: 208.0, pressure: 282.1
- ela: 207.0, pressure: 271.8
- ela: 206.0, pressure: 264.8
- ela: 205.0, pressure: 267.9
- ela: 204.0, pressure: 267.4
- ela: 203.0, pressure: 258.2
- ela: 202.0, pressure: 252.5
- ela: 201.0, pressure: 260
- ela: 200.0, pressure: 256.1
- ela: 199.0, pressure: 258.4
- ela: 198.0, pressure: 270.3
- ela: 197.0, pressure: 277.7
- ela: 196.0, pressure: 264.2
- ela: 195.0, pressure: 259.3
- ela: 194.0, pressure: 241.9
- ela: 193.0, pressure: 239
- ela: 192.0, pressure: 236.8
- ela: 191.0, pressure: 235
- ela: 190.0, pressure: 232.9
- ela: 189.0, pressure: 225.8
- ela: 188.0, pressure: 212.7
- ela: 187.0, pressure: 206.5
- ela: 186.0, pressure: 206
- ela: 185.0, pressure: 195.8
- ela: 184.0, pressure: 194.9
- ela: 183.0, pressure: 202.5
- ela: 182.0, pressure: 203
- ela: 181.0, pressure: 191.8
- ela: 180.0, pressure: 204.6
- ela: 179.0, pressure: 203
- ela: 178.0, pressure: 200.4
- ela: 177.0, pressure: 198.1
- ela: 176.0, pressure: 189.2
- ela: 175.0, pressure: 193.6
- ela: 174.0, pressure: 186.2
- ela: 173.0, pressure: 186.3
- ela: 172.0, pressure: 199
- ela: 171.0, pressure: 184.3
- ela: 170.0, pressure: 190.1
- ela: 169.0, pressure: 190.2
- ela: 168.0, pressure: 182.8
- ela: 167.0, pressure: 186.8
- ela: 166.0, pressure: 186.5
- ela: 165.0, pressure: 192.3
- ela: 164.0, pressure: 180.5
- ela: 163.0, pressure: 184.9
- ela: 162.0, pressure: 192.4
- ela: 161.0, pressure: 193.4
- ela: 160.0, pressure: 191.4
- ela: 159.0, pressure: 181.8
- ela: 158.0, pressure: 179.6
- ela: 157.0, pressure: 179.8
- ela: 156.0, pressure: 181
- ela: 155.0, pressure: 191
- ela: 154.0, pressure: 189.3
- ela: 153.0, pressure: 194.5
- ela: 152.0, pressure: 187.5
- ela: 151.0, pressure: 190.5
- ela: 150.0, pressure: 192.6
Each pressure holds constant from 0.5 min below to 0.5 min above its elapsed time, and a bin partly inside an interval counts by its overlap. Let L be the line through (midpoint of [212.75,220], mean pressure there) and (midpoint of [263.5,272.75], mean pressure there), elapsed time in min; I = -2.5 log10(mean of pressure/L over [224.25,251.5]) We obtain 0.10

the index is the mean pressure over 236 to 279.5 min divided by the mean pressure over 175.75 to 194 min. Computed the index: 1.1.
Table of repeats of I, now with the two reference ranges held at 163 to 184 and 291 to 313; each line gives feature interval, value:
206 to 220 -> -0.24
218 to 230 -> -0.07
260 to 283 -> -0.07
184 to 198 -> -0.17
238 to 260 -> 0.02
